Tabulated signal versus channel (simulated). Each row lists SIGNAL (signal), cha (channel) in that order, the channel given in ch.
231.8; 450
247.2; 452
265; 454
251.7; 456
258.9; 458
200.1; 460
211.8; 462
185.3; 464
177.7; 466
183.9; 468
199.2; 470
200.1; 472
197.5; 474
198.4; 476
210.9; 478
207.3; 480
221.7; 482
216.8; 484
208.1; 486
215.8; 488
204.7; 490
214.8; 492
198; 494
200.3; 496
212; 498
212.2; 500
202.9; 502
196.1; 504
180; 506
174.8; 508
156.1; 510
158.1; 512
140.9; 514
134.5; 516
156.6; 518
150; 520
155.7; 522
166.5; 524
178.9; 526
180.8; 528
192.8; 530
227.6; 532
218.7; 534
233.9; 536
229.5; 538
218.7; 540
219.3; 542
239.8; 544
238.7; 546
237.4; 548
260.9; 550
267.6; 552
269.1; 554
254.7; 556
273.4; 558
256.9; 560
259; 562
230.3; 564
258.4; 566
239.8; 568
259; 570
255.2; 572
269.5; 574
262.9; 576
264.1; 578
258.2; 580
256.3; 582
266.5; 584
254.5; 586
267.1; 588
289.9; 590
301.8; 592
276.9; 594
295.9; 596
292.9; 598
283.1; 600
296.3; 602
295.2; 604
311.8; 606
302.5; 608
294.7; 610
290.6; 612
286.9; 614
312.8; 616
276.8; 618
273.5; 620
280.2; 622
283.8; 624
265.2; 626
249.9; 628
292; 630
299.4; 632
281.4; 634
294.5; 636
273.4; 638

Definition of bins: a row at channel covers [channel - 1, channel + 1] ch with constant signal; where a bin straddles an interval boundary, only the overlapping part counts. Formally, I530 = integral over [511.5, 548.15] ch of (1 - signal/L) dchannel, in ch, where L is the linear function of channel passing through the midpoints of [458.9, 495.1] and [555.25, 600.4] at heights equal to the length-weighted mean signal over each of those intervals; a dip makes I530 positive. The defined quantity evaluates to 6.8 ch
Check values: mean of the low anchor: 203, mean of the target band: 193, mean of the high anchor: 266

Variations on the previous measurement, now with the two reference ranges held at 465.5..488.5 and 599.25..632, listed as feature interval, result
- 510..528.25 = 5.75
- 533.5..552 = 0.62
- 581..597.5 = -0.30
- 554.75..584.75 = 0.24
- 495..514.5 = 3.14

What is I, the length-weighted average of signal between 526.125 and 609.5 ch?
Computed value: 257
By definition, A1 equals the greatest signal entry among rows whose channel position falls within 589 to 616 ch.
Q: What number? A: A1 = 312.8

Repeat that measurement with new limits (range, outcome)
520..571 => 273.4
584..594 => 301.8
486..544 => 239.8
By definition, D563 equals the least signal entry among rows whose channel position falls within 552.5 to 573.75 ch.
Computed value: 230.3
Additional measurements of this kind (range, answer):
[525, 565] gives 178.9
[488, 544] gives 134.5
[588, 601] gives 267.1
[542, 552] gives 219.3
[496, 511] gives 156.1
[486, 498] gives 198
